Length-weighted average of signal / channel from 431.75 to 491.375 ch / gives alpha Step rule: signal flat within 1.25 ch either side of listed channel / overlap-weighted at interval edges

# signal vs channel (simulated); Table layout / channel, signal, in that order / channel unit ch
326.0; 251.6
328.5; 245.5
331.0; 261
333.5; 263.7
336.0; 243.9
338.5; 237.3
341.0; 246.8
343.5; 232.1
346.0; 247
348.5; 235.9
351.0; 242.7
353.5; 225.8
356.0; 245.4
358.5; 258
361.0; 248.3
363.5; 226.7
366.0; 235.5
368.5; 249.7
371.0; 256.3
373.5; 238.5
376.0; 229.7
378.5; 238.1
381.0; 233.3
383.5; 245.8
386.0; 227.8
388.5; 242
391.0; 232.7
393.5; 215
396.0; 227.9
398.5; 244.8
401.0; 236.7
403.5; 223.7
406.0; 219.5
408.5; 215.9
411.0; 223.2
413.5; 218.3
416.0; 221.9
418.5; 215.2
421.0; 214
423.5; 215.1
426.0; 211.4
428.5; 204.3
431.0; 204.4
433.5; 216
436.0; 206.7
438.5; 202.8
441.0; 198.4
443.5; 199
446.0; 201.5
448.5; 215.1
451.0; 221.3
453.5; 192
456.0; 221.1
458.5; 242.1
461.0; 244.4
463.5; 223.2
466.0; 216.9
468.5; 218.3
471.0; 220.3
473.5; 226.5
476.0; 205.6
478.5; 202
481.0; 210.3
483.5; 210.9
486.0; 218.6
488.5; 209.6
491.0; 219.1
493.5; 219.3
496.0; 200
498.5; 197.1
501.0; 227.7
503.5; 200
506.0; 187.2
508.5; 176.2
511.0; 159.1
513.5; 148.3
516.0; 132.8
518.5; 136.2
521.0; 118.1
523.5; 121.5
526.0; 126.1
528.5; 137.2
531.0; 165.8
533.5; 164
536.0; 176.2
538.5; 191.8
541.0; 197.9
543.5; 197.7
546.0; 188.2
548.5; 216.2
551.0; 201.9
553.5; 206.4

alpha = 214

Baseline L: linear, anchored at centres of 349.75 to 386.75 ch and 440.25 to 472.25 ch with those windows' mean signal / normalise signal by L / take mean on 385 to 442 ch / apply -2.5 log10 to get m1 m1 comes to 0.04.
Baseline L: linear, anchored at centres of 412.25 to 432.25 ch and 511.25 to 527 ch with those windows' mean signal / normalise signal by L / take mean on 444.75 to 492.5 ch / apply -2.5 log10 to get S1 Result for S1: -0.24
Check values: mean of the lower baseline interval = 213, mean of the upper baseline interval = 132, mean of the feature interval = 217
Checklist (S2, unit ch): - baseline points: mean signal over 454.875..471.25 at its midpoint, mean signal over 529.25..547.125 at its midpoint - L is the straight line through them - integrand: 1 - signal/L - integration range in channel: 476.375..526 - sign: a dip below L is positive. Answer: 5.4 ch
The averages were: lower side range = 227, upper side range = 182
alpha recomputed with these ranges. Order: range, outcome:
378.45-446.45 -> 220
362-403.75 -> 236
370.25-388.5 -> 238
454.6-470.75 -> 227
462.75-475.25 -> 220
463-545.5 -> 186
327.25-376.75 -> 244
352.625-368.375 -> 241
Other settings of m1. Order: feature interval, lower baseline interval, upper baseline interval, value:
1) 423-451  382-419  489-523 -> 0.02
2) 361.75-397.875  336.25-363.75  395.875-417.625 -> -0.01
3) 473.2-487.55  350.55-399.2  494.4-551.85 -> -0.11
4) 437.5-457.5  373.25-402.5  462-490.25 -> 0.07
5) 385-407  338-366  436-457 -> -0.03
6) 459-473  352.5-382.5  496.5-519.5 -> -0.16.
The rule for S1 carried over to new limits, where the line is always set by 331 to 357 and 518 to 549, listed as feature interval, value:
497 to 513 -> -0.08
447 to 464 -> -0.14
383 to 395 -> -0.04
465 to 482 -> -0.14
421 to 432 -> -0.01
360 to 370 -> -0.03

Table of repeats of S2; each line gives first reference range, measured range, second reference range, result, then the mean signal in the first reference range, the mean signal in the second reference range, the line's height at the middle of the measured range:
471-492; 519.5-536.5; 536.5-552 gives 5.0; 213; 198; 202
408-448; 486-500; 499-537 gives -3.0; 210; 159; 173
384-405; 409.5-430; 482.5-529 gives 0.4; 232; 176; 219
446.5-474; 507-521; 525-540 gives 2.3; 221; 161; 177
